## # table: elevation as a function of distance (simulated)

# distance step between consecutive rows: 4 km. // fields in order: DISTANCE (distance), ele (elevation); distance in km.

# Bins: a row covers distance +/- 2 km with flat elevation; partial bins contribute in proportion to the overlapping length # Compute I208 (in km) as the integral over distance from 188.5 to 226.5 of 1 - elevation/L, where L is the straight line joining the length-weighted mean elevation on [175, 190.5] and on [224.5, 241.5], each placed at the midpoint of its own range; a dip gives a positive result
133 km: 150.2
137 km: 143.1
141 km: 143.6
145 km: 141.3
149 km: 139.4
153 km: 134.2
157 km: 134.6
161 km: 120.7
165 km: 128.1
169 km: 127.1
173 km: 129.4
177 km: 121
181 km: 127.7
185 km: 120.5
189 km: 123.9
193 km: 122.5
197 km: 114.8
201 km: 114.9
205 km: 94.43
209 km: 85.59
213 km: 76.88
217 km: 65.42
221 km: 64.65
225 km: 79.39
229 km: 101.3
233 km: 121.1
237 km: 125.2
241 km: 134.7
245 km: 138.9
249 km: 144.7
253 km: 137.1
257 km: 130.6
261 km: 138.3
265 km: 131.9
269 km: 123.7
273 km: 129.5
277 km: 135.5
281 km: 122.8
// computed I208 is 8.2 km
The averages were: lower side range 123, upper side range 113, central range 93.3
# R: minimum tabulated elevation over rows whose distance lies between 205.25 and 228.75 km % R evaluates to 64.65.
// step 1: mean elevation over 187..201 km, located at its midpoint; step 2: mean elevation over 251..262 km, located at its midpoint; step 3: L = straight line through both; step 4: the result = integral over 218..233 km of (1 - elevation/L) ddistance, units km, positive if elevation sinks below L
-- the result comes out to 4.9 km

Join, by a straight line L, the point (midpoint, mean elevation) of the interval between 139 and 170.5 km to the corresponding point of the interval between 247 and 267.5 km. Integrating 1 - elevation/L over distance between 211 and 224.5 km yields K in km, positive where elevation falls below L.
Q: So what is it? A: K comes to 6.5 km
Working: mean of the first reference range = 134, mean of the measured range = 70.1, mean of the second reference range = 136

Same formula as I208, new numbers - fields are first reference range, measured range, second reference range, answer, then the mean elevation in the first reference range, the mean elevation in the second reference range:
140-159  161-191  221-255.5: 1.7 km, 138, 120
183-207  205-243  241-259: 9.7 km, 115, 137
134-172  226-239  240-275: 2.1 km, 135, 134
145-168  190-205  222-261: 1.5 km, 132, 123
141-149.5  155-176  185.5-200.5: 0.7 km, 141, 120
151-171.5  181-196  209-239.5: -1.3 km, 129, 91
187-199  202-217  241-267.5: 4.8 km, 120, 136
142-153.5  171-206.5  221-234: -1.0 km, 139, 93.5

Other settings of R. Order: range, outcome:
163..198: 114.8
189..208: 94.43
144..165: 120.7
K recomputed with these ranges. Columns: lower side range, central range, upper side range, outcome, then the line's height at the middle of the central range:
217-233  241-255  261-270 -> -3.7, 111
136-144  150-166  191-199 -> 0.6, 135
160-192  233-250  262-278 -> -0.7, 129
